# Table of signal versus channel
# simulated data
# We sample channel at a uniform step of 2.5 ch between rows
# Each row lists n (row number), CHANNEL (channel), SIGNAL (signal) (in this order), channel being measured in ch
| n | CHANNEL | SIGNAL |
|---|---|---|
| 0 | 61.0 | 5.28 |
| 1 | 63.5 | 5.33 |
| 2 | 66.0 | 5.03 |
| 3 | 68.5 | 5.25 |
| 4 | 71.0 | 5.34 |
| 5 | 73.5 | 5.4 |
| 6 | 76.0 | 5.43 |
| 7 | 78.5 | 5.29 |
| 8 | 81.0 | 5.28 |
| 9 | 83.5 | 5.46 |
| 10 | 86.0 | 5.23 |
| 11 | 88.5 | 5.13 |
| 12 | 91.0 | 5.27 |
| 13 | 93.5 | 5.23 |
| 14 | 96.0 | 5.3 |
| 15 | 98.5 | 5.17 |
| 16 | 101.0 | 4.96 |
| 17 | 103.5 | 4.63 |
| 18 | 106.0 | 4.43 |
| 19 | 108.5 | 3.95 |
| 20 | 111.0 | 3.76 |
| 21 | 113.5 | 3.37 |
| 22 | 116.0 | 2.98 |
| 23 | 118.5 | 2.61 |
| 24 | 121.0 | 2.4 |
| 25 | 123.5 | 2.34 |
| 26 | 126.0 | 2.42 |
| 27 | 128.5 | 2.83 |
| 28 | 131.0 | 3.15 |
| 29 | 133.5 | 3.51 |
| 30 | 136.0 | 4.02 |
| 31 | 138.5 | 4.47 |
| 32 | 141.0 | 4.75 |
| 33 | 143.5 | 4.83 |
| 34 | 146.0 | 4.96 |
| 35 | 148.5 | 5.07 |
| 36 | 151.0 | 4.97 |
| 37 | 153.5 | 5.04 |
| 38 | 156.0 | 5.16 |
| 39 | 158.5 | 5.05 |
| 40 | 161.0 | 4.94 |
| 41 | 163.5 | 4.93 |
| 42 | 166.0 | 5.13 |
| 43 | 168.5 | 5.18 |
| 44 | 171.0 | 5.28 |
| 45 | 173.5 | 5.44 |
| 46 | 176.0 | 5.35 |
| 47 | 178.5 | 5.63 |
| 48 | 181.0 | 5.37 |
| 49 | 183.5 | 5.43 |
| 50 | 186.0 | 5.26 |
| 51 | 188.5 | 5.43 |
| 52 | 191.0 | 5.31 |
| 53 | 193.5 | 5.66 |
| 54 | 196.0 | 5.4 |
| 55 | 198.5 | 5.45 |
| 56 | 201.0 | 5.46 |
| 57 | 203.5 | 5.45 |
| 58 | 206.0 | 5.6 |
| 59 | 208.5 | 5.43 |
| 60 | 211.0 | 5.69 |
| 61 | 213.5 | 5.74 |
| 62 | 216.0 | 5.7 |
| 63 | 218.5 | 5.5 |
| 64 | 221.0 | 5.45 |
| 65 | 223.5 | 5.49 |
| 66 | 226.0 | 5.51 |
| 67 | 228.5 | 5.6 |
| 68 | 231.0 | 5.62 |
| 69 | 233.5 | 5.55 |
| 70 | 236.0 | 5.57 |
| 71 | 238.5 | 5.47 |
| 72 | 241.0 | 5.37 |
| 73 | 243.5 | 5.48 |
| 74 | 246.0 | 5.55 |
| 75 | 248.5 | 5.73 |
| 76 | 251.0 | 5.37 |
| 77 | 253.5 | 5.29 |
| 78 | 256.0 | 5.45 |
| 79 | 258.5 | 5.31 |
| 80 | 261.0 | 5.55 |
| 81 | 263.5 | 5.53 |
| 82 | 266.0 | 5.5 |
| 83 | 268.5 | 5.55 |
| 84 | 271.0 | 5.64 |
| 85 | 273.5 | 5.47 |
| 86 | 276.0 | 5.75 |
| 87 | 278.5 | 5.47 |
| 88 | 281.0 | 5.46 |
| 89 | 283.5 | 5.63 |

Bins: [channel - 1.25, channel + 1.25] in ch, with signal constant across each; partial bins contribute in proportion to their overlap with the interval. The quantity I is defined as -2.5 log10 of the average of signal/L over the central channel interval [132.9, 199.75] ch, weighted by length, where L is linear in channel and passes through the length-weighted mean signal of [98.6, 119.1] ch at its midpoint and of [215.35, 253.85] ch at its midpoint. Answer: -0.09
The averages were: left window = 3.95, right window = 5.52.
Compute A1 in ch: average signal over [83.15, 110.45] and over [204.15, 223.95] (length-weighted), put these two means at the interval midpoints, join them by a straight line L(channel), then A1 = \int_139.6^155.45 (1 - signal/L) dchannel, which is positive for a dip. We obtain 0.8 ch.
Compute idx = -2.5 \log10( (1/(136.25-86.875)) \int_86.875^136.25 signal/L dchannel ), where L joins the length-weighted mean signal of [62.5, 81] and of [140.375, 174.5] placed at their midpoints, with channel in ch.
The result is 0.32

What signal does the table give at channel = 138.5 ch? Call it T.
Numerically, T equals 4.47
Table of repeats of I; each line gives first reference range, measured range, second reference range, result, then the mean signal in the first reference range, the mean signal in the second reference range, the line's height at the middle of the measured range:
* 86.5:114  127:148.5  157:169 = 0.19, 4.71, 5.04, 4.91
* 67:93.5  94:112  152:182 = 0.14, 5.3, 5.21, 5.28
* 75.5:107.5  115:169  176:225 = 0.28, 5.12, 5.49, 5.29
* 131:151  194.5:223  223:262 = -0.08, 4.46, 5.49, 5.15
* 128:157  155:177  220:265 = -0.11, 4.43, 5.49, 4.68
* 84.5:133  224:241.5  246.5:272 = -0.06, 3.96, 5.49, 5.22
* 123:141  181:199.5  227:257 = -0.20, 3.39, 5.5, 4.51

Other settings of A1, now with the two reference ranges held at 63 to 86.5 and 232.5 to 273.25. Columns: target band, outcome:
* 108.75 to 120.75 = 4.9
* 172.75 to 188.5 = 0.0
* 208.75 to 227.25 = -0.4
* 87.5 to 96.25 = 0.2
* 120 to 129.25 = 5.0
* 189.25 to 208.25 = -0.1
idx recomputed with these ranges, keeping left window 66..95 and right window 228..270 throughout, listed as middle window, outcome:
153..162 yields 0.069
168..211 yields -0.001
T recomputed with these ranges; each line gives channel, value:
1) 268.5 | 5.55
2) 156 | 5.16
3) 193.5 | 5.66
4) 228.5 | 5.6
